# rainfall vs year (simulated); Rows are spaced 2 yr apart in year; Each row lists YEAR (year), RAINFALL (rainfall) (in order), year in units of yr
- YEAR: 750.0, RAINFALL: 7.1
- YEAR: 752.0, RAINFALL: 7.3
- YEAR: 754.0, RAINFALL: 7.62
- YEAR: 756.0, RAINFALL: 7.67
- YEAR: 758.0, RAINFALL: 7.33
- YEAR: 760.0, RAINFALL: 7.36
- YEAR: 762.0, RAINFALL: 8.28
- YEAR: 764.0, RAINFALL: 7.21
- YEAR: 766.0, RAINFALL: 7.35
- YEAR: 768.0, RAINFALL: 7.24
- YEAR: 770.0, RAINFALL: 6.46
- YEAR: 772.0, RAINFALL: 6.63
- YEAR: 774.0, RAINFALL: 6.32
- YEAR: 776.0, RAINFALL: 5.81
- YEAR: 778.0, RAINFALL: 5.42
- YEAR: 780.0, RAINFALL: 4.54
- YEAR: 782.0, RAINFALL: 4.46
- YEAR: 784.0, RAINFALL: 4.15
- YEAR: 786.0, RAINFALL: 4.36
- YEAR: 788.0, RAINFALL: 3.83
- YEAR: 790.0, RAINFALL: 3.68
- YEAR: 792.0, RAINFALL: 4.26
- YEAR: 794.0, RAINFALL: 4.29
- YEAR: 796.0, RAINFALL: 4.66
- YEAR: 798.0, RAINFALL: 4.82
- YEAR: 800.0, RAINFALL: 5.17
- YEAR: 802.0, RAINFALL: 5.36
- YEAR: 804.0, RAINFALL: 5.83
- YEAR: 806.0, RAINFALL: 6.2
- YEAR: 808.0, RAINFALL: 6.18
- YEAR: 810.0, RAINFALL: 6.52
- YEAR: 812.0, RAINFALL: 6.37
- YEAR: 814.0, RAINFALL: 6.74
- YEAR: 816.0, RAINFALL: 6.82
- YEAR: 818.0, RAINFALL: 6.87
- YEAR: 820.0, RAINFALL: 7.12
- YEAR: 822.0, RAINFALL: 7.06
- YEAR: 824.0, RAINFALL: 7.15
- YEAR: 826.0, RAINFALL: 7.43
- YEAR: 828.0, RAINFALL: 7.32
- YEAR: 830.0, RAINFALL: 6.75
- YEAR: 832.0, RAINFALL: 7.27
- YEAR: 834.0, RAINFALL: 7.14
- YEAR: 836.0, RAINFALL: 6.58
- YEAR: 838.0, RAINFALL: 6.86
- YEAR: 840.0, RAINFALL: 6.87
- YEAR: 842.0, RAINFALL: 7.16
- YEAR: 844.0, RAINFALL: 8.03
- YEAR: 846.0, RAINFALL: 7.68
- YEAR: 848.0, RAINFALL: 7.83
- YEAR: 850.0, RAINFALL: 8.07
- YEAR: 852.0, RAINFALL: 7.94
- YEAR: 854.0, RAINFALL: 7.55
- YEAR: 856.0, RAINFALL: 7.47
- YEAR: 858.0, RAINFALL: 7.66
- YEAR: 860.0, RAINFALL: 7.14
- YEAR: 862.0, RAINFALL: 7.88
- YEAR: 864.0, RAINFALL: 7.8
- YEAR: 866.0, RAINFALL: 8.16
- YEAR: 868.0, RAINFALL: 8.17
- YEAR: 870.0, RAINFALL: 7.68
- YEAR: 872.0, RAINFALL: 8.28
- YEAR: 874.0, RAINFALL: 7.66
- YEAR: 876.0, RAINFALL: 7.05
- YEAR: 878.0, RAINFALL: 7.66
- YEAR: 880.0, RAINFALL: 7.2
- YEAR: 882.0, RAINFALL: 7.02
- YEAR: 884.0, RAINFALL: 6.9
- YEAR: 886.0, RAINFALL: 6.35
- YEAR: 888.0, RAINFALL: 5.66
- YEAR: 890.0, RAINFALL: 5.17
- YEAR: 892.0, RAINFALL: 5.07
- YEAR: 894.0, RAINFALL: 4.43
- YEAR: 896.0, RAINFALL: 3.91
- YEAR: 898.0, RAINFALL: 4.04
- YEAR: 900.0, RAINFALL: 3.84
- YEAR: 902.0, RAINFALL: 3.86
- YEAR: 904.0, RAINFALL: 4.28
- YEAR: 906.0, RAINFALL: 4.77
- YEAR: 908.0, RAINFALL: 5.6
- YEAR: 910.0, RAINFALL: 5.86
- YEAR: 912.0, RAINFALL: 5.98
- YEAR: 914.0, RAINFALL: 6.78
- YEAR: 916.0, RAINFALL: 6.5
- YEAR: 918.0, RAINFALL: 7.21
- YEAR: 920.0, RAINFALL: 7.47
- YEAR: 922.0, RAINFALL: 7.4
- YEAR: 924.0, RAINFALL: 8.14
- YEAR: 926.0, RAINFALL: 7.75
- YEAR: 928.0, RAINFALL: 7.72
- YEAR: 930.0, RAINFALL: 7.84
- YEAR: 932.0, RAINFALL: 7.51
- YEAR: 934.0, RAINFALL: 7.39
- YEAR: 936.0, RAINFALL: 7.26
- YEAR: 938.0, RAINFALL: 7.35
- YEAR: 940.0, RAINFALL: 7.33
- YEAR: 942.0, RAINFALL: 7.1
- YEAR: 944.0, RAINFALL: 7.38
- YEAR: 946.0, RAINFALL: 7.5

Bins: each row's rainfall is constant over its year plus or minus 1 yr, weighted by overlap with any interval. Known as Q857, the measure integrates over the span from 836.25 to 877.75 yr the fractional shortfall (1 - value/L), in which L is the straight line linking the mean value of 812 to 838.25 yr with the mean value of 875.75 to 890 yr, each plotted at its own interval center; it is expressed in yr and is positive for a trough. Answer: -4.8 yr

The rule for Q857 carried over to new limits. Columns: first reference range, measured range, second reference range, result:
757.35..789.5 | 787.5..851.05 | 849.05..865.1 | 5.25 yr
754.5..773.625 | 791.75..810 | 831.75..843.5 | 4.66 yr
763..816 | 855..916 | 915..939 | 4.67 yr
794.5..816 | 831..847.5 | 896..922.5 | -4.32 yr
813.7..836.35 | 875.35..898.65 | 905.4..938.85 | 3.76 yr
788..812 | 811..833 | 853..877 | -3.51 yr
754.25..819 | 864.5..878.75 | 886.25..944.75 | -3.96 yr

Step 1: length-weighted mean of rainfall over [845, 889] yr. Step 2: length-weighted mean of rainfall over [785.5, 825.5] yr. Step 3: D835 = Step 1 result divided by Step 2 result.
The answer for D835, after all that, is 1.3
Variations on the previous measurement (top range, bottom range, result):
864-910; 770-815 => 1.15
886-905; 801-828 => 0.69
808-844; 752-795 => 1.17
